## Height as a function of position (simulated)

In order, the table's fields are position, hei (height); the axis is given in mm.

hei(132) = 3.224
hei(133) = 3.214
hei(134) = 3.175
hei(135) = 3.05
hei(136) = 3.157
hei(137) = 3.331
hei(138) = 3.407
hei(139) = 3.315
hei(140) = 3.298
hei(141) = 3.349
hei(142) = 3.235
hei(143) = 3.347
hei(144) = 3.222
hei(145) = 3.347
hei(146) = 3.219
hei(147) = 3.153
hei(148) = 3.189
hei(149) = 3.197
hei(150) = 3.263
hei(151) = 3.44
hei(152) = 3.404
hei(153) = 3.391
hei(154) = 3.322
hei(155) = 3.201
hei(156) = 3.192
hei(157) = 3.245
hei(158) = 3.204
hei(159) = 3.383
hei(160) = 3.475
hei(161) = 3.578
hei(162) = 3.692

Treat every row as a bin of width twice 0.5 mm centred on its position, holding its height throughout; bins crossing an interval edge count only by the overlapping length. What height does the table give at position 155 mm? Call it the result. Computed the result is 3.201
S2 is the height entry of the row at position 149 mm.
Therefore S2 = 3.197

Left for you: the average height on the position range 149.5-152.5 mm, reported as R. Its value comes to 3.37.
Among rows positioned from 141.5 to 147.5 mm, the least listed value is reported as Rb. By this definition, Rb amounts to 3.153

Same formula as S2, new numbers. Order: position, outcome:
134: 3.175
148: 3.189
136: 3.157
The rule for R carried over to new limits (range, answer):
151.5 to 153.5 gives 3.4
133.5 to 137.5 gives 3.18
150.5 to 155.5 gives 3.35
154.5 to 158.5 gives 3.21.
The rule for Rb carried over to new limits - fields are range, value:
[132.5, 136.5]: 3.05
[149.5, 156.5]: 3.192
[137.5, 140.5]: 3.298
